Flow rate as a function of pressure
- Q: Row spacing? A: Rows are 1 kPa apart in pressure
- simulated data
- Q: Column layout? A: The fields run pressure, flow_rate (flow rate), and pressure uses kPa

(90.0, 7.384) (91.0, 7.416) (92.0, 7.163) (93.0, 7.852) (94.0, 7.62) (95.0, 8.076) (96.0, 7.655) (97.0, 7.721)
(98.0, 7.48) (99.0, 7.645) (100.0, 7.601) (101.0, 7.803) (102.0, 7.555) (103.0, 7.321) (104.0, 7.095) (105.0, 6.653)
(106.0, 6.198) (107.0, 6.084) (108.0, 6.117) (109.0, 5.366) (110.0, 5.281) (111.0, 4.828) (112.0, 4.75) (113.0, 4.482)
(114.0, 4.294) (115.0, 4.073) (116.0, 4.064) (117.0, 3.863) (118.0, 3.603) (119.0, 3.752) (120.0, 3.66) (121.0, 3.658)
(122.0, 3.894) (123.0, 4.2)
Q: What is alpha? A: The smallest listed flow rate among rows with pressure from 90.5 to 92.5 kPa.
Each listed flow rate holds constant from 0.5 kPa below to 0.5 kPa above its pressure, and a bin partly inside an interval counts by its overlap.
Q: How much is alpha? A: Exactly 7.163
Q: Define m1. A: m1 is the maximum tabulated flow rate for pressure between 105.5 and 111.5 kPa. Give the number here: 6.198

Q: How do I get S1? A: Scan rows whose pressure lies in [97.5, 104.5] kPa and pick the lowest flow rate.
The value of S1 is 7.095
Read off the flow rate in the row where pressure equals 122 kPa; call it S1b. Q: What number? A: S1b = 3.894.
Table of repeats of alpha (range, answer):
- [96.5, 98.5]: 7.48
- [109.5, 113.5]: 4.482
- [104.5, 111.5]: 4.828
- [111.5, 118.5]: 3.603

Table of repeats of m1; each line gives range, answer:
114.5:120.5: 4.073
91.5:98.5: 8.076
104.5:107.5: 6.653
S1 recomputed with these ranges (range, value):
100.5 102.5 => 7.555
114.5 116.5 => 4.064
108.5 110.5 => 5.281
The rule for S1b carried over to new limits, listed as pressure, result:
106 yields 6.198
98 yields 7.48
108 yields 6.117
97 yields 7.721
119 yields 3.752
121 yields 3.658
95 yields 8.076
